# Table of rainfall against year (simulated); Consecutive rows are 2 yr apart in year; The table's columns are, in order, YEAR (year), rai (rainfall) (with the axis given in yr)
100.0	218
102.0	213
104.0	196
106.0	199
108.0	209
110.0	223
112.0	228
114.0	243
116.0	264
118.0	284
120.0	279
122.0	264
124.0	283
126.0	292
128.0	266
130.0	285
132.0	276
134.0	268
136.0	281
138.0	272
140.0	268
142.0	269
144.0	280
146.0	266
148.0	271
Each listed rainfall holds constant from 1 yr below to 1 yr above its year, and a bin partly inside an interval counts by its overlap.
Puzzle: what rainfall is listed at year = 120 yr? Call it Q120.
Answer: 279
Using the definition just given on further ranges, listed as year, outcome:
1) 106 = 199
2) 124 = 283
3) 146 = 266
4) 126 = 292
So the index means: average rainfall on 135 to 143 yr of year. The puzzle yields 272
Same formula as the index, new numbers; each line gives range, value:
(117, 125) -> 278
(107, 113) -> 220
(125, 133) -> 280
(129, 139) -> 276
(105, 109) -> 204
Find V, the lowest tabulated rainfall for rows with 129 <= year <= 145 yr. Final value 268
